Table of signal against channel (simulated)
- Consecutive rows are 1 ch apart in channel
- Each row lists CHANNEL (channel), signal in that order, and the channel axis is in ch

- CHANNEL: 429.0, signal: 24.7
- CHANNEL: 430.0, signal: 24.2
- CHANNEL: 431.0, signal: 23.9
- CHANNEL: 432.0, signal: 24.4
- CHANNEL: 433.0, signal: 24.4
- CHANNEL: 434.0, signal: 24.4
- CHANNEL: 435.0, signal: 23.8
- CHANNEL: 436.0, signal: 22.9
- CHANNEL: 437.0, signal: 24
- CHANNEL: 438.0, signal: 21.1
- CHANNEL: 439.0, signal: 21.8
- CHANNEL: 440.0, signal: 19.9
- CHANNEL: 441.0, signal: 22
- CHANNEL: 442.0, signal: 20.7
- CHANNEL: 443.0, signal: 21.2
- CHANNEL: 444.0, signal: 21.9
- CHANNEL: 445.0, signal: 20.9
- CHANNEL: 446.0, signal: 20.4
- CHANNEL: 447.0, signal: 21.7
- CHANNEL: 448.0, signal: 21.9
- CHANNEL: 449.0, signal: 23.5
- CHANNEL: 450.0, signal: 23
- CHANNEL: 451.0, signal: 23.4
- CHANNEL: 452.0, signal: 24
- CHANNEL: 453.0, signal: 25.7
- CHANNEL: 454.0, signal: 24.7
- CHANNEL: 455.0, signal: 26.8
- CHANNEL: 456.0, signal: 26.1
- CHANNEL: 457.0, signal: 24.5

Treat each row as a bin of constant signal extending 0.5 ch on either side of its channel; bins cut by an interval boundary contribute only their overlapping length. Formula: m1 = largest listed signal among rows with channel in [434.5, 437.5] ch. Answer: 24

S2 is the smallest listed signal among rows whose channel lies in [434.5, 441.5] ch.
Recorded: 19.9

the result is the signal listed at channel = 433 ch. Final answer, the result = 24.4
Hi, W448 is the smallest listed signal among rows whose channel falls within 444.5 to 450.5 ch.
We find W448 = 20.4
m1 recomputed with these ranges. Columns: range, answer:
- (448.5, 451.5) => 23.5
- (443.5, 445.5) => 21.9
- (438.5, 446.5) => 22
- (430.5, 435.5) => 24.4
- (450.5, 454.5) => 25.7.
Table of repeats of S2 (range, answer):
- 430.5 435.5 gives 23.8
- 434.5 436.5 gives 22.9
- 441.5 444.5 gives 20.7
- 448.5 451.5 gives 23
